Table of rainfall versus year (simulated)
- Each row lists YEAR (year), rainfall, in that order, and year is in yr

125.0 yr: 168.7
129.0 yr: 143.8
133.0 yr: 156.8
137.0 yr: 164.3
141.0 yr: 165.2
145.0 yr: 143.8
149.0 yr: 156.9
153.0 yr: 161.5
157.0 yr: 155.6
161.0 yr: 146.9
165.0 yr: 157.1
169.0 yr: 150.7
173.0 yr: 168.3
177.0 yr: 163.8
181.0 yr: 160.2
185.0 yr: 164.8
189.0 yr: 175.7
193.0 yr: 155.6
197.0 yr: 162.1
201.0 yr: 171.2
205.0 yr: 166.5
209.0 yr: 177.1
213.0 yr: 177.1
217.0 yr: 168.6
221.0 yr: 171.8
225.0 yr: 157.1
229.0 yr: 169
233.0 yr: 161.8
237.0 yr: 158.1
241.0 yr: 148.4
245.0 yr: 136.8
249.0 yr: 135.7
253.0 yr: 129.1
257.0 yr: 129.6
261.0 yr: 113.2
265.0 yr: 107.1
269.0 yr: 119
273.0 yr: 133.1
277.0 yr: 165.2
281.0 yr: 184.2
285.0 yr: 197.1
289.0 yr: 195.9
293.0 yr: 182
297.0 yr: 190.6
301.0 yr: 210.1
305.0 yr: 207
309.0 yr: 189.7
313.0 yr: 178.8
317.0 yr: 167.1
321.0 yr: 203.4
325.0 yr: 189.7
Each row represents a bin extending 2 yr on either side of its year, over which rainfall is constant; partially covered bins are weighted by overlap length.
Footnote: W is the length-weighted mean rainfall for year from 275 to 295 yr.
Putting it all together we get 185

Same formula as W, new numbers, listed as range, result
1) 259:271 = 113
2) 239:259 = 136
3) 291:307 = 197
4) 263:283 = 142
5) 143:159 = 154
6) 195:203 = 167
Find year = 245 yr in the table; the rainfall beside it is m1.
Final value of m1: 136.8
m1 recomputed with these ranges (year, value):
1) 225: 157.1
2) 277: 165.2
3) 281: 184.2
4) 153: 161.5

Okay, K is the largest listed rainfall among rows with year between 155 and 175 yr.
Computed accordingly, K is 168.3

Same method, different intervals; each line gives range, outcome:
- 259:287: 197.1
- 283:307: 210.1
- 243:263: 136.8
